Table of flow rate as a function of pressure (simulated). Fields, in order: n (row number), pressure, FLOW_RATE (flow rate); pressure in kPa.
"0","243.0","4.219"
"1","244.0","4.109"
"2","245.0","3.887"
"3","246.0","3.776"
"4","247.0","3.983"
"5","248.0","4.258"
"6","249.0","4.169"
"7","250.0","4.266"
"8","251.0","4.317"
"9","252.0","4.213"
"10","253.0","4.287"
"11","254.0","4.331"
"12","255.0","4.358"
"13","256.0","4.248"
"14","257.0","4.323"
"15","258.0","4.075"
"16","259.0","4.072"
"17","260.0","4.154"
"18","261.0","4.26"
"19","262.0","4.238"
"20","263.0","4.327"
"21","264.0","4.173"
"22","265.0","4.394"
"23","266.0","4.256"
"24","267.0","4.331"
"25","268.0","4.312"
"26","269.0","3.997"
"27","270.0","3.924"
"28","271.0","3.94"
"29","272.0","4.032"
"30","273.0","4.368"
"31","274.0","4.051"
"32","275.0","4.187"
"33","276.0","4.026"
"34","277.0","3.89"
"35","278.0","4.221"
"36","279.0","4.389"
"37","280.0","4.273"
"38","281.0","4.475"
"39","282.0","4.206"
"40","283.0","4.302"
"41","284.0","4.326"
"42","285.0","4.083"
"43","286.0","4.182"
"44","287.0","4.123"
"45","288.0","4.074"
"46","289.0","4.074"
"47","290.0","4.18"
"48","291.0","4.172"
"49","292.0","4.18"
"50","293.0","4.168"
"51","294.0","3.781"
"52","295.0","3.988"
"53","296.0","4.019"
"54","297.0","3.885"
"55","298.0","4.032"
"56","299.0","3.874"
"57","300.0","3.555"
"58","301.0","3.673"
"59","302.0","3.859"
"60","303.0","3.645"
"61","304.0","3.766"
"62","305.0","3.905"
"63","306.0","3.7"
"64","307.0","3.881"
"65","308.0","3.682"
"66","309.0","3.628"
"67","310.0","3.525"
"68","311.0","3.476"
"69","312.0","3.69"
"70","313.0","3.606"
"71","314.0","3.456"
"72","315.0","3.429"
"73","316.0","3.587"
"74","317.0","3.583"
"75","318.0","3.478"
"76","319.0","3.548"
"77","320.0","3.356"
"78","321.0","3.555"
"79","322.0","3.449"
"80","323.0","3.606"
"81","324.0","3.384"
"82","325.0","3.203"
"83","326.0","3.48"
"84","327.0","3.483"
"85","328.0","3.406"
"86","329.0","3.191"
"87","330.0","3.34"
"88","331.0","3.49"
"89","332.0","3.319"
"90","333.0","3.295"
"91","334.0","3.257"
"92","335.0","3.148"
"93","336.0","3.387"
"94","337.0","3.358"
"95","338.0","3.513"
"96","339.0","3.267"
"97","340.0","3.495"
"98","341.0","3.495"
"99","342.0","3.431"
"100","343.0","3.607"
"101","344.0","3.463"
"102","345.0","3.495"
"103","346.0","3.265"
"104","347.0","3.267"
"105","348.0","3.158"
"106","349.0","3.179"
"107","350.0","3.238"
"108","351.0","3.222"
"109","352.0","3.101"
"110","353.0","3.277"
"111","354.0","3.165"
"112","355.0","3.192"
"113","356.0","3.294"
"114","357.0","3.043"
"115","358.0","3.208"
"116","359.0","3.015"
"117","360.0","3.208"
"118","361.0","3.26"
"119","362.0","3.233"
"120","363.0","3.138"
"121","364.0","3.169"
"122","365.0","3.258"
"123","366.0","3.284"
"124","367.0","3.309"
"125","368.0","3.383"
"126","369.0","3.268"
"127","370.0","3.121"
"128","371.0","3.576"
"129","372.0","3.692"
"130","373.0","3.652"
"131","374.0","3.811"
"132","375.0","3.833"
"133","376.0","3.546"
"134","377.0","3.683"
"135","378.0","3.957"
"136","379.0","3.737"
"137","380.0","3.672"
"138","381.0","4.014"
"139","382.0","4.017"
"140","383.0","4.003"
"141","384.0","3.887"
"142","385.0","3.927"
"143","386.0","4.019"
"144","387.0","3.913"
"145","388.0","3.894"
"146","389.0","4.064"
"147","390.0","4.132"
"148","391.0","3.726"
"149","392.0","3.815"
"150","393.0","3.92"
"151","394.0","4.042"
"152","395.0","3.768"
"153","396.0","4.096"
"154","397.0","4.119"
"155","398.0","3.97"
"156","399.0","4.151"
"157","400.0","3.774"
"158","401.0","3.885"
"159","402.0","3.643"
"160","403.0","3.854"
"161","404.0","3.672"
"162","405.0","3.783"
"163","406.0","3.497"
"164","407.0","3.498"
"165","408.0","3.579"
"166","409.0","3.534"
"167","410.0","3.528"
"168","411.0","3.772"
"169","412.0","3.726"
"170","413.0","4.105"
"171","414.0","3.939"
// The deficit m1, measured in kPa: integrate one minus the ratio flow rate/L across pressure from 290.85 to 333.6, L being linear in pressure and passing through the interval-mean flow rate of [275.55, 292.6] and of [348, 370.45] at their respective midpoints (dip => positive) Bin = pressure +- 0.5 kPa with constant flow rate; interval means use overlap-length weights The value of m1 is 2.2 kPa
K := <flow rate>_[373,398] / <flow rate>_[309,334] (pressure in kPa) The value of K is 1.1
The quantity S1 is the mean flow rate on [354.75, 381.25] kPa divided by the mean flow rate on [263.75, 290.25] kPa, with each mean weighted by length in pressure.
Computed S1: 0.82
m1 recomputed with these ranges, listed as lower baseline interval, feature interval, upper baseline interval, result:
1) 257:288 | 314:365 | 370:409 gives 8.27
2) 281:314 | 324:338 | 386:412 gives 1.96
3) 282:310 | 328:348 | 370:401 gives 2.78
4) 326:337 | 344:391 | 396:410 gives 0.84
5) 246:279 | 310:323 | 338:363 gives 0.38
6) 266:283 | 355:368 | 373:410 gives 2.37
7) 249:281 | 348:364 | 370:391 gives 2.97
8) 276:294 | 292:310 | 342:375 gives 0.74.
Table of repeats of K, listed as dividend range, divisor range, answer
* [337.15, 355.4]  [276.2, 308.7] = 0.83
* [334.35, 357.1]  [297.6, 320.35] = 0.91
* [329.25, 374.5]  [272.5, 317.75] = 0.84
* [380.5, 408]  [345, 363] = 1.21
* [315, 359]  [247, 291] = 0.80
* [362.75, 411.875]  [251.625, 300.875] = 0.90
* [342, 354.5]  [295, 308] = 0.86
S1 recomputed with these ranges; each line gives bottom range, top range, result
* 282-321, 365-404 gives 0.99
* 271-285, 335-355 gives 0.79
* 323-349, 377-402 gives 1.17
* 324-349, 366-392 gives 1.11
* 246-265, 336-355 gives 0.79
